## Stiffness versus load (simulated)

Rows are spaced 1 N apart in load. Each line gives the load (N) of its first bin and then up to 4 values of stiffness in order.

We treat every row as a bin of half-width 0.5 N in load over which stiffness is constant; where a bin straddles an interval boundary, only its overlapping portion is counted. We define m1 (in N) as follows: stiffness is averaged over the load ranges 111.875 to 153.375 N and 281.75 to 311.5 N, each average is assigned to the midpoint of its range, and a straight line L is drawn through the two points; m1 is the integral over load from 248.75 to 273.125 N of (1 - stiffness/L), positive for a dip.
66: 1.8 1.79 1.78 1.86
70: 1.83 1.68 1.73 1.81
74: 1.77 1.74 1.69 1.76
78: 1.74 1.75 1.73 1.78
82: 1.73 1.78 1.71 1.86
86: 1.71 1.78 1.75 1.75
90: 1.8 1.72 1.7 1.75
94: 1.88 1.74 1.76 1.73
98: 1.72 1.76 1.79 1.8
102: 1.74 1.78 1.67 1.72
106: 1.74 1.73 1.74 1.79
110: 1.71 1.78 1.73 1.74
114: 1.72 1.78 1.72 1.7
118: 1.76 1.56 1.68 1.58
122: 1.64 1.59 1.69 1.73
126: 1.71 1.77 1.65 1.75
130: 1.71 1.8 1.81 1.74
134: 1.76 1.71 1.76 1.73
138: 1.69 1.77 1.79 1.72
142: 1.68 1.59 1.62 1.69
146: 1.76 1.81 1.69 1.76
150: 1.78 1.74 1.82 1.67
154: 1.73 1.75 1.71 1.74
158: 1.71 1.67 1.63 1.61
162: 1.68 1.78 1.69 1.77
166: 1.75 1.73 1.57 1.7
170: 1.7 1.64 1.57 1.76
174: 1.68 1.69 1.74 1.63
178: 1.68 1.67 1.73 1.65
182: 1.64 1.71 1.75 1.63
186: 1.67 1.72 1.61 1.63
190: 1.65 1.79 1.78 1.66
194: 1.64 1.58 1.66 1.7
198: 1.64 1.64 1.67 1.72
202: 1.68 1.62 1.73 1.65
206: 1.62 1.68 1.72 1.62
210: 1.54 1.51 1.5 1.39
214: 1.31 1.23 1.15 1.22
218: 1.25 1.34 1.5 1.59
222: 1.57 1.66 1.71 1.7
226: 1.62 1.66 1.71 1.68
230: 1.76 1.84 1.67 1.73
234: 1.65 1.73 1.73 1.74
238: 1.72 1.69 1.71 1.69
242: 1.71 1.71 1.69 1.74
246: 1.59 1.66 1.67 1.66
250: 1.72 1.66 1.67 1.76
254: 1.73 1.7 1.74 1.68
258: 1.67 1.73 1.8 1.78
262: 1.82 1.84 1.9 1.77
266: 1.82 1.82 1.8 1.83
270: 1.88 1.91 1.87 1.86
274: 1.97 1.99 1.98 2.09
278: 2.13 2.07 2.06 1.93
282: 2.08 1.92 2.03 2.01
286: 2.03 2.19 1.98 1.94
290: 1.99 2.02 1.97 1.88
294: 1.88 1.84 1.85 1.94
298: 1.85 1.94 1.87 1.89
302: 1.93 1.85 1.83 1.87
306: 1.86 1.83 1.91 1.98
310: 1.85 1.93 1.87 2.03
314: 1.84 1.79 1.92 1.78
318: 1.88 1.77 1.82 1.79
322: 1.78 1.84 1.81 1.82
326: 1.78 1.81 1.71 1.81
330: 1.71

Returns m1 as 1.4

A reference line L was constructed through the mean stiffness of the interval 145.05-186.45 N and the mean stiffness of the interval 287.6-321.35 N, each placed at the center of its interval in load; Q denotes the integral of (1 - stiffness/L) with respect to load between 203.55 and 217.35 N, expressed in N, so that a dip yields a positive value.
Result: 2.1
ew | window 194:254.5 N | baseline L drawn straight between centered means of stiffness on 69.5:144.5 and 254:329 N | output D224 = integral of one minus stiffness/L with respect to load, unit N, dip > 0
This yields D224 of 6.8 N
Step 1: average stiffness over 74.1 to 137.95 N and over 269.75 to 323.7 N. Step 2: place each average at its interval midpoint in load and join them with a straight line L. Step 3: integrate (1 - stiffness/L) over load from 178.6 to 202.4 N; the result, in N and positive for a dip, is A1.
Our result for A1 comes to 1.9 N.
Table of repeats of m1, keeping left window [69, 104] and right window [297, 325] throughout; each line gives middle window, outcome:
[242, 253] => 0.9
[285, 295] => -0.7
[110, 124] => 0.6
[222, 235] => 0.9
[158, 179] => 1.3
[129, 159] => 0.9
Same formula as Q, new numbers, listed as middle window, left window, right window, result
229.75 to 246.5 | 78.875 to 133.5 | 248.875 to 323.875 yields 1.2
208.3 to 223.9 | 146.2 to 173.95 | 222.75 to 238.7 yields 2.5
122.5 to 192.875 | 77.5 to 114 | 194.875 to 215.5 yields -1.9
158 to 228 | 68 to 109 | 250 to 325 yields 7.5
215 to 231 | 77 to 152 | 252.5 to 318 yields 2.6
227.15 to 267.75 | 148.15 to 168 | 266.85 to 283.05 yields 3.7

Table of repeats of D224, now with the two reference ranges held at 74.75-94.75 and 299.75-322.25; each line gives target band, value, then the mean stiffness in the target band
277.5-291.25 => -1.3 N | 2.03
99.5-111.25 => 0.1 N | 1.75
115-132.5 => 0.7 N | 1.7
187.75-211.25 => 2.0 N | 1.66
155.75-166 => 0.5 N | 1.7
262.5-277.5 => -0.4 N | 1.89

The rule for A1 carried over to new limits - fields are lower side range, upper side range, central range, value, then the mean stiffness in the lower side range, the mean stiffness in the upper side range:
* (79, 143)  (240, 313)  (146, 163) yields 0.4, 1.73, 1.86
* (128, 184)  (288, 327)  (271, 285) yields -1.2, 1.71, 1.87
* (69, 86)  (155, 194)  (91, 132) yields 0.1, 1.76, 1.69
